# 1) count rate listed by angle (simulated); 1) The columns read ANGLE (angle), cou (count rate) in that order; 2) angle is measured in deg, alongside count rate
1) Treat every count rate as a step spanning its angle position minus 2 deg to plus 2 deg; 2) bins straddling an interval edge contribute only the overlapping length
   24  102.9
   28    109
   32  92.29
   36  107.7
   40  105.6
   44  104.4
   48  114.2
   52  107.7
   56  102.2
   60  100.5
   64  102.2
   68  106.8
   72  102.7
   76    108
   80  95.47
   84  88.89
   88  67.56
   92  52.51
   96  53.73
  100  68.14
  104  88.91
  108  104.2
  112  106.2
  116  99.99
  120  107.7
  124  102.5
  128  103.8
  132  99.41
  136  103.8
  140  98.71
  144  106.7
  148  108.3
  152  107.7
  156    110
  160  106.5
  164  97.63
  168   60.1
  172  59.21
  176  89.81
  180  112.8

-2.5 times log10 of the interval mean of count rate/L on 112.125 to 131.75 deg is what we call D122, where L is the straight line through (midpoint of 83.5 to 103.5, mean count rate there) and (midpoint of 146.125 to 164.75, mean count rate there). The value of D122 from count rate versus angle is -0.22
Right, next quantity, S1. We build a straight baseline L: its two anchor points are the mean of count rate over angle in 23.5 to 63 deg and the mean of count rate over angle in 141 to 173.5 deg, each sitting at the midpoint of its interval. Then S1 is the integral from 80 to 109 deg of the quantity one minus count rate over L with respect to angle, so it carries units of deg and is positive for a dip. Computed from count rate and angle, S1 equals 7.3 deg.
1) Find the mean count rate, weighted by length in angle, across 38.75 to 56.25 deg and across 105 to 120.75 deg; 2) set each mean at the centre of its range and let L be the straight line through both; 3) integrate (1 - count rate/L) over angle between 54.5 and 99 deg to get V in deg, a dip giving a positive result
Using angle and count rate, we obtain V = 7.2 deg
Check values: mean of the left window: 107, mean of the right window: 103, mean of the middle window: 88.5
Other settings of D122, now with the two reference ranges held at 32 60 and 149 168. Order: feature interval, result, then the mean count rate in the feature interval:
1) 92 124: 0.17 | 88.3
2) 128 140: 0.00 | 101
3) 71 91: 0.16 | 90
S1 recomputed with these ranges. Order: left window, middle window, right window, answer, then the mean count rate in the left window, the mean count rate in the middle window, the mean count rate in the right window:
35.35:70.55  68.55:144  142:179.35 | 5.67 deg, 106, 92.5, 94.7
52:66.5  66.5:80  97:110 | -1.03 deg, 103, 104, 84.5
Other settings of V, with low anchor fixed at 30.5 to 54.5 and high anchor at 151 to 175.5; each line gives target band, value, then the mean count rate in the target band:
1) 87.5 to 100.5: 5.3 deg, 58.8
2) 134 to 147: -1.5 deg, 103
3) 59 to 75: -0.2 deg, 104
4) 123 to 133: -0.8 deg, 102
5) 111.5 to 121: -0.8 deg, 104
